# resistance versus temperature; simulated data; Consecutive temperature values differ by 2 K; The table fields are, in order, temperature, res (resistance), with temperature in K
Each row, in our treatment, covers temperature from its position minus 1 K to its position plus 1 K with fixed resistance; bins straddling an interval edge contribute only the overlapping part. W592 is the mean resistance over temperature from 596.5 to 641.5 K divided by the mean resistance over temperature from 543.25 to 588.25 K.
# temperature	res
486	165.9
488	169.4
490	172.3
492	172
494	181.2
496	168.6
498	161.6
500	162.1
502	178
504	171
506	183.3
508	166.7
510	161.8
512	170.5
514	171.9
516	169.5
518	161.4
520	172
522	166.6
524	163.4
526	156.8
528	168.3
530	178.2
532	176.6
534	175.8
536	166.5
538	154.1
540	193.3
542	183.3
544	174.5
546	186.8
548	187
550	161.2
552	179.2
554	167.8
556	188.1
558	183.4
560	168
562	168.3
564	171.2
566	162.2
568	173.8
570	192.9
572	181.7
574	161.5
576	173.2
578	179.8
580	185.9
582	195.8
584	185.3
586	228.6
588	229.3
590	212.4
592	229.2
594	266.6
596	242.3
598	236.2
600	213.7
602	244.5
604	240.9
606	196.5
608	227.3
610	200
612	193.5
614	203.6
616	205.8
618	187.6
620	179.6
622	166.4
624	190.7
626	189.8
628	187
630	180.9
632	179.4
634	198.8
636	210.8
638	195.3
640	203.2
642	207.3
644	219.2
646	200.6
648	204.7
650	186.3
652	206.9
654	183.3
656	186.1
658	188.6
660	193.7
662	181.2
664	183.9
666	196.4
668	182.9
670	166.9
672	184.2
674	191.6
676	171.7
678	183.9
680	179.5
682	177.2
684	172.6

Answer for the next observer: 1.11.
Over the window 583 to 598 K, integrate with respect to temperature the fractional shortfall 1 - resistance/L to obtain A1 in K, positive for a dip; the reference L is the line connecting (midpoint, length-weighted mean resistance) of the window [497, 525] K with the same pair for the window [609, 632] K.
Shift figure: -3.65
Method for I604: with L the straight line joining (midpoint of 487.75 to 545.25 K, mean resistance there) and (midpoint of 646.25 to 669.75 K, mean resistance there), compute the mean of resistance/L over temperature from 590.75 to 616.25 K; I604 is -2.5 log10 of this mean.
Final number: -0.220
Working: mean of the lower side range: 171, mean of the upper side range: 190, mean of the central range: 223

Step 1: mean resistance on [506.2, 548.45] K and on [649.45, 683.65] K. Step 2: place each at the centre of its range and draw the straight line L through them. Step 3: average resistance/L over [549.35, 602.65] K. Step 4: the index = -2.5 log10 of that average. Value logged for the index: -0.11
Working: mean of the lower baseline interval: 172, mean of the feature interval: 196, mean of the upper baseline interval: 185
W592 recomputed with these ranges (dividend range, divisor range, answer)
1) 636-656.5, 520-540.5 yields 1.18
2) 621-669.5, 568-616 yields 0.92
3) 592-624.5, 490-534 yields 1.25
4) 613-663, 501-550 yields 1.12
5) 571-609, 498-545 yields 1.24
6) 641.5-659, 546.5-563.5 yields 1.13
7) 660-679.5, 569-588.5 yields 0.96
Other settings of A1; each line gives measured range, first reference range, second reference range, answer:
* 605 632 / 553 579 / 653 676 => -1.9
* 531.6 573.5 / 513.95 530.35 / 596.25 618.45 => 1.8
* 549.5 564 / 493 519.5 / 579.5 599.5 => 2.0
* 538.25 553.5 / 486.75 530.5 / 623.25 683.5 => -0.4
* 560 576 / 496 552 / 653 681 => 0.2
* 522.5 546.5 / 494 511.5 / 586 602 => 2.4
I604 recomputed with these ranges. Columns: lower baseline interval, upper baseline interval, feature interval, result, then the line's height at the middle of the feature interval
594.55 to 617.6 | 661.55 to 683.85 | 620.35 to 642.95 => 0.07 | 204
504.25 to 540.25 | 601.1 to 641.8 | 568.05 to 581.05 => 0.04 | 185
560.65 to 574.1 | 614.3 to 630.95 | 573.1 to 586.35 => -0.05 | 177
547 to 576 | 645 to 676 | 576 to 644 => -0.14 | 181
